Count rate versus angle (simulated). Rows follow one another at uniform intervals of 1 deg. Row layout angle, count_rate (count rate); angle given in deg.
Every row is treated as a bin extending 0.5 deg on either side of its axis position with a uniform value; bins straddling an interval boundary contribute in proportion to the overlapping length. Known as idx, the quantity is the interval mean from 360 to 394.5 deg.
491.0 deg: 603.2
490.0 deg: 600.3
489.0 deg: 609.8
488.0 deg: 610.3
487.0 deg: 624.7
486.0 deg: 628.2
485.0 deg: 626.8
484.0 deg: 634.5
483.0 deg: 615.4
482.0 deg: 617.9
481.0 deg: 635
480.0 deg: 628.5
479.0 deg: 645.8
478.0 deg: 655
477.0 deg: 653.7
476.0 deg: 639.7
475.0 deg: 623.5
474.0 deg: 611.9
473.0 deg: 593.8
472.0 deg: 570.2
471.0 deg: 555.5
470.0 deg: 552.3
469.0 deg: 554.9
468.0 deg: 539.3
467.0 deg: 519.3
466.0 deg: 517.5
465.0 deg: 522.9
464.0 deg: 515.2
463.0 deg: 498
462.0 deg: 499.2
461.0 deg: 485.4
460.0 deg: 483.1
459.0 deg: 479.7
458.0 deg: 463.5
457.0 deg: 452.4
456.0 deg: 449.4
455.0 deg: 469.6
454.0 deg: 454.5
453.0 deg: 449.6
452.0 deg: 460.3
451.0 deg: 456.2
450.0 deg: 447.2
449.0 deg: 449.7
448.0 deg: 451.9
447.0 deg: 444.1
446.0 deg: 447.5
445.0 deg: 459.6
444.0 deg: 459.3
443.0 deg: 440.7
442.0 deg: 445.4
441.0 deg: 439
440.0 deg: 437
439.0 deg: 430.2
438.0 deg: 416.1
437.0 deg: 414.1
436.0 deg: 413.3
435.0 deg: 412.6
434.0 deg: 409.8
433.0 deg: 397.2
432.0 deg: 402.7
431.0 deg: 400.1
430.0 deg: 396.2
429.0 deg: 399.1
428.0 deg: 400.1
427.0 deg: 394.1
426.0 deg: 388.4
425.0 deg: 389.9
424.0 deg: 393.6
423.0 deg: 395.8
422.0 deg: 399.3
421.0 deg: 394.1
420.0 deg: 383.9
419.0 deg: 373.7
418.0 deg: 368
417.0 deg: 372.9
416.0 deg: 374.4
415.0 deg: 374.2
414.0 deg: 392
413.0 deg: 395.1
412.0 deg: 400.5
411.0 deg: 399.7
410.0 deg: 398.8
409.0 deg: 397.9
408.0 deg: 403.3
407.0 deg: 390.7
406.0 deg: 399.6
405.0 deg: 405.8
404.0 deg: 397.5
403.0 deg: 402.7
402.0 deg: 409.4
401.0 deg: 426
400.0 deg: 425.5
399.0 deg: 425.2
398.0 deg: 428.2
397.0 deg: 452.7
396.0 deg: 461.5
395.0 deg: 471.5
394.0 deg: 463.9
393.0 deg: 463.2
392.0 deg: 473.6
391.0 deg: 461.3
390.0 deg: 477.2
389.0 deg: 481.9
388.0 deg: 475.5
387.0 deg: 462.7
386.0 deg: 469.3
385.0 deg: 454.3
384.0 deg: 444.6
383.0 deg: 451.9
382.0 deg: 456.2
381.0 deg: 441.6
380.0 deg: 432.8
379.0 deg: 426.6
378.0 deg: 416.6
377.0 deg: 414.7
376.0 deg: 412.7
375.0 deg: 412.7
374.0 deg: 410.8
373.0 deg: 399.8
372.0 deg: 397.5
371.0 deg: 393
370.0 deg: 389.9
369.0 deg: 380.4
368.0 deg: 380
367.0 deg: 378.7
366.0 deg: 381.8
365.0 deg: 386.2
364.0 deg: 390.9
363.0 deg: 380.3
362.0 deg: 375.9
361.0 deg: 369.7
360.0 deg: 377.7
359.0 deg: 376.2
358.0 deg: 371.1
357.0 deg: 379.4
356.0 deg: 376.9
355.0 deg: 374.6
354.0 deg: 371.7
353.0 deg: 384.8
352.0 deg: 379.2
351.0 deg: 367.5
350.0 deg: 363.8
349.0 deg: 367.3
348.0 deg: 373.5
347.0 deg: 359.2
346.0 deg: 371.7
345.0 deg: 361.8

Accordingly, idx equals 423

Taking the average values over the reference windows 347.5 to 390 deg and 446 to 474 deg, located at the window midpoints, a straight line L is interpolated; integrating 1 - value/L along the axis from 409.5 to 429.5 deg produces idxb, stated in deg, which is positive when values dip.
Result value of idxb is 2.9 deg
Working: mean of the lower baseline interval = 404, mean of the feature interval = 389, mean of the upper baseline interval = 495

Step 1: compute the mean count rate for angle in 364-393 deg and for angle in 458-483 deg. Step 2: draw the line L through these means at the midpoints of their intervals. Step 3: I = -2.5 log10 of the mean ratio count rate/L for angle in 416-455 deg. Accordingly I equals 0.22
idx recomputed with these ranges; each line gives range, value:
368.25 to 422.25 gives 420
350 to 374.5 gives 382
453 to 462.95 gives 471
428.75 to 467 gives 450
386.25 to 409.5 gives 438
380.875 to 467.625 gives 434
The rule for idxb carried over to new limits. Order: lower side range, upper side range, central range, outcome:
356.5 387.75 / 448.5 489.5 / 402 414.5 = 1.7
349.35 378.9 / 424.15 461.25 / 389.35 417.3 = -0.7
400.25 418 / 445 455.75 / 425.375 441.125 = 0.8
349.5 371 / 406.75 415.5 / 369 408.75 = -4.6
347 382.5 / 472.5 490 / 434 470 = 6.5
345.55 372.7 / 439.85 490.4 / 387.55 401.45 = -0.9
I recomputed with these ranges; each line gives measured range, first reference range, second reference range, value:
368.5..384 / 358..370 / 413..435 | -0.09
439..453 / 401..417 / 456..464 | 0.02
